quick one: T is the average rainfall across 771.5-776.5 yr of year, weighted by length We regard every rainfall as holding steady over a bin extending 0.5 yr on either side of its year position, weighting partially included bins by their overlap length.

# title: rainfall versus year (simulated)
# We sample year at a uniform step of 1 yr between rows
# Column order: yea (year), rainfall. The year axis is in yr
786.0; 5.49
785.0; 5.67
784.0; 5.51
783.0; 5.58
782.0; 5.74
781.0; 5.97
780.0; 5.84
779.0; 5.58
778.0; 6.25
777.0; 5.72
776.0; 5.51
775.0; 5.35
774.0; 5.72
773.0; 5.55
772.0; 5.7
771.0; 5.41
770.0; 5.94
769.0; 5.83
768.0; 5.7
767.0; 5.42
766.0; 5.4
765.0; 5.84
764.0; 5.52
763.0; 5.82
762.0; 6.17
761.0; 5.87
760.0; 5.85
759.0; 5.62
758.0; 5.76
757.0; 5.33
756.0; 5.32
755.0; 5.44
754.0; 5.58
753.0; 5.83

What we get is 5.57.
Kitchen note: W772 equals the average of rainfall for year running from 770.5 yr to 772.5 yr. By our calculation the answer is 5.55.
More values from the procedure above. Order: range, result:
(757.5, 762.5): 5.85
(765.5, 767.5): 5.41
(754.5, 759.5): 5.49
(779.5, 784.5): 5.73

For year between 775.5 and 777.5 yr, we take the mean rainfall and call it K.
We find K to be 5.62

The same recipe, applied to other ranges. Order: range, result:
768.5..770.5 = 5.88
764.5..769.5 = 5.64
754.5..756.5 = 5.38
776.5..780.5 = 5.85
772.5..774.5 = 5.63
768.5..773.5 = 5.69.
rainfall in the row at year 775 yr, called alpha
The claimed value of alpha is 5.35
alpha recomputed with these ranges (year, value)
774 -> 5.72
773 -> 5.55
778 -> 6.25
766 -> 5.4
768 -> 5.7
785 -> 5.67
